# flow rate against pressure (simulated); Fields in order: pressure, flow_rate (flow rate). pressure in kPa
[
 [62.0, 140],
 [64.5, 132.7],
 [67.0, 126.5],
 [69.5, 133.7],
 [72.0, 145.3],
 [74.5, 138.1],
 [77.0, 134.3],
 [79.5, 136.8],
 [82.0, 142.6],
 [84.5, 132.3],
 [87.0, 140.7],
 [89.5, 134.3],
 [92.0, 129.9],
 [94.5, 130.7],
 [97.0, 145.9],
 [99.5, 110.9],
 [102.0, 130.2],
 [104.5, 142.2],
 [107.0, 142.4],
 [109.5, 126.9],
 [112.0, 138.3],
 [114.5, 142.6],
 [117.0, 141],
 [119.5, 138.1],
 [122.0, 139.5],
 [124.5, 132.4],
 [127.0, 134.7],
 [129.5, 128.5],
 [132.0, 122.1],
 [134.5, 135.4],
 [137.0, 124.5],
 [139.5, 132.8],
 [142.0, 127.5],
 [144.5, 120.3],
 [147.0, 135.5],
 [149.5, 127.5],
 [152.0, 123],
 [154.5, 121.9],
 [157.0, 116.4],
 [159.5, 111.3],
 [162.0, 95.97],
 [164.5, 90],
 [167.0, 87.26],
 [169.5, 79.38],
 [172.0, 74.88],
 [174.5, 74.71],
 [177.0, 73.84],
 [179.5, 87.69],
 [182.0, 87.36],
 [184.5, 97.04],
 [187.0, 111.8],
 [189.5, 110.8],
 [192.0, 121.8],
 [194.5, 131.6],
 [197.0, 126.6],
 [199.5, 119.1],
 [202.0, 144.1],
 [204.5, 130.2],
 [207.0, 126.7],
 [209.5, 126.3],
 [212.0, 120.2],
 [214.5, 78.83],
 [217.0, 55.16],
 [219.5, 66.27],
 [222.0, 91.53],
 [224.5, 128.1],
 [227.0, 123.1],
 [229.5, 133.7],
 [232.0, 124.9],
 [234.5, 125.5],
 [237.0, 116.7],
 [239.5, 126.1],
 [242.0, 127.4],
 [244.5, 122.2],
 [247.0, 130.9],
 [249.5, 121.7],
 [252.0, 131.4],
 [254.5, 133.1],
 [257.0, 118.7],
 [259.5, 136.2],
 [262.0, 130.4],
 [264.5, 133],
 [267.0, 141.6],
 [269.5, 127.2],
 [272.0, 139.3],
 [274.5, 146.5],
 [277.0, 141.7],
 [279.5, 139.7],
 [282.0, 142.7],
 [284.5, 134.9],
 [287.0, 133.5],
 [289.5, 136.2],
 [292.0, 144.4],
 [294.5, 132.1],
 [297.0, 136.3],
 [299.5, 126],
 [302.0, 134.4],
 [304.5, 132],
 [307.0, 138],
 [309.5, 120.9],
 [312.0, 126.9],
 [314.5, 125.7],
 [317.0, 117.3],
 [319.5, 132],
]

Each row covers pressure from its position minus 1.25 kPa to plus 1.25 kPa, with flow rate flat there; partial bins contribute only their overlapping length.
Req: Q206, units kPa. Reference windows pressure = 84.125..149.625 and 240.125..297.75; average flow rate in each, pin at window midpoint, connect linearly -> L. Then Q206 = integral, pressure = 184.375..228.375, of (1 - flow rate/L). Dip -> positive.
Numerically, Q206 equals 7.1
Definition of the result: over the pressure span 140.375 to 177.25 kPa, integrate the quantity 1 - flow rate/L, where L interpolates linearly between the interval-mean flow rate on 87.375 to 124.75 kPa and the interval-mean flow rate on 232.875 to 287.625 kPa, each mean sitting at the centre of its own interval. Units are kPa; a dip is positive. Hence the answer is 8.0 kPa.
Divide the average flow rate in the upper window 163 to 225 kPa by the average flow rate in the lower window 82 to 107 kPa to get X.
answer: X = 0.76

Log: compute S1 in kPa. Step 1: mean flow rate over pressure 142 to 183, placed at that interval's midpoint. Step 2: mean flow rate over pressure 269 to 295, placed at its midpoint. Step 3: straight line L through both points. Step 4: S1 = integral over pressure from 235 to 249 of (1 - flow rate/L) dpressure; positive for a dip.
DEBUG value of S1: 0.2 kPa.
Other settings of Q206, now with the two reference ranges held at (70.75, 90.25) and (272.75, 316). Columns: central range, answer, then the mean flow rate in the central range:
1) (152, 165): 2.6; 110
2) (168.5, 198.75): 8.4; 98.6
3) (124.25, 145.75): 1.4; 129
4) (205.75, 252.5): 7.4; 114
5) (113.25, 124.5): -0.2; 139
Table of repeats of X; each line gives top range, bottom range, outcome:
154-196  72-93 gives 0.72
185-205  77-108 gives 0.91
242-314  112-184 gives 1.16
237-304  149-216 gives 1.25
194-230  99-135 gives 0.84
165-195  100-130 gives 0.69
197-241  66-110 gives 0.85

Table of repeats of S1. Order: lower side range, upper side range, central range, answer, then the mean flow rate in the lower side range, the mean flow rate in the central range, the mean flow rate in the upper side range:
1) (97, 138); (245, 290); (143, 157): 0.9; 134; 125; 134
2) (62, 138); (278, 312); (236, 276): 1.2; 135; 130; 134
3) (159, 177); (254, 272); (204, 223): 1.6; 85.7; 98.3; 132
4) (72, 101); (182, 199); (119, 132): -0.6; 135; 133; 115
